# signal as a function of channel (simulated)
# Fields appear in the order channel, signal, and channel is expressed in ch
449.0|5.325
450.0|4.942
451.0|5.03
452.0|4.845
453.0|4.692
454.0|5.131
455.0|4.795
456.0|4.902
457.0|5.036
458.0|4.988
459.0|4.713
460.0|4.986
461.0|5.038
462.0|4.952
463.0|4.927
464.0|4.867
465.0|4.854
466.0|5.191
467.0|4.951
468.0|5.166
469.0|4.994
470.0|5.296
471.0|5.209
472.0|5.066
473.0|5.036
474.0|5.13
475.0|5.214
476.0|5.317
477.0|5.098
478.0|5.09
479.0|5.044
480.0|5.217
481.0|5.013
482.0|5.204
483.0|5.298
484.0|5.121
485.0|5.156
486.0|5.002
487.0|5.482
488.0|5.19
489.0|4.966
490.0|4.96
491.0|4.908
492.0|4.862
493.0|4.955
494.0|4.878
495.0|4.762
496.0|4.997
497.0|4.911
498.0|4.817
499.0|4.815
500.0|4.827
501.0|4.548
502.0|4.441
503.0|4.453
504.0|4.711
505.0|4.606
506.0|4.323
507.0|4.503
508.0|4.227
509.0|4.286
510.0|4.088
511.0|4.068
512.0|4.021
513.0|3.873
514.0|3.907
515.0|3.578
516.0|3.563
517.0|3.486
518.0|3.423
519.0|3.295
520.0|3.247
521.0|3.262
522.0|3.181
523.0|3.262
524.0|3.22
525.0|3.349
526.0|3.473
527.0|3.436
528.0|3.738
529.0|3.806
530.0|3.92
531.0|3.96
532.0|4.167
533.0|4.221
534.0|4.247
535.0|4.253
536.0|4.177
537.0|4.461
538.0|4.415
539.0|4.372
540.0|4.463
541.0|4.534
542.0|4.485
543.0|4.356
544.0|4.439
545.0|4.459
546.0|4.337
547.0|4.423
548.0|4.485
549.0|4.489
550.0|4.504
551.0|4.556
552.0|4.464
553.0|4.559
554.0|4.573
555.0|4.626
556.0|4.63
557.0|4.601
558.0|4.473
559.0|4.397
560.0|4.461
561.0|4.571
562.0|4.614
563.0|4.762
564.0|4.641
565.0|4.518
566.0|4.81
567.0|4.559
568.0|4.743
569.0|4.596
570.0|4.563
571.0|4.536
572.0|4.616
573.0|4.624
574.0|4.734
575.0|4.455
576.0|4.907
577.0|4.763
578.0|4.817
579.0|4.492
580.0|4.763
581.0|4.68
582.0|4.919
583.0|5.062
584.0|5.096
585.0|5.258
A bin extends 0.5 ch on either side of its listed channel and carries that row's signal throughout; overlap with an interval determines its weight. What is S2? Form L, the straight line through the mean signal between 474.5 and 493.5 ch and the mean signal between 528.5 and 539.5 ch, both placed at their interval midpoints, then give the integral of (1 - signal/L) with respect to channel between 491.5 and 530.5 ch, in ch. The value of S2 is 4.6 ch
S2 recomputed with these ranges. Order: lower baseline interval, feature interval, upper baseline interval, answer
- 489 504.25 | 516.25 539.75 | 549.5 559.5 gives 4.5 ch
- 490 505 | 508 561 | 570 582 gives 7.2 ch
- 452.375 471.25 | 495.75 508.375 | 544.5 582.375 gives 0.5 ch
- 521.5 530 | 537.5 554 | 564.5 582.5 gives -2.1 ch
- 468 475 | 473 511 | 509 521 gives -3.6 ch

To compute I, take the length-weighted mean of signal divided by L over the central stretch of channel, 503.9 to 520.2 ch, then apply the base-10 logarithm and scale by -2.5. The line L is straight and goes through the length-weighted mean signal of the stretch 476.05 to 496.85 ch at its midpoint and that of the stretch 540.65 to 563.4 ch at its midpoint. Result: 0.224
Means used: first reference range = 5.06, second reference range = 4.51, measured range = 3.95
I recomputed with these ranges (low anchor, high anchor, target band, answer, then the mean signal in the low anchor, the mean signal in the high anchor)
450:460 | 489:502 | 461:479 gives -0.042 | 4.91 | 4.84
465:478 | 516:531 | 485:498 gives -0.116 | 5.13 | 3.46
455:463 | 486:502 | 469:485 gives -0.049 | 4.93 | 4.91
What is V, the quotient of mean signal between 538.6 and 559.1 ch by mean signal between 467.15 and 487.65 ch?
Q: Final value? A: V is 0.87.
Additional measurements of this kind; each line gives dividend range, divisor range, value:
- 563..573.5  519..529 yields 1.37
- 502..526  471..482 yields 0.75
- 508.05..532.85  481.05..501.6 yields 0.74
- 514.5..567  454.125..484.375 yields 0.82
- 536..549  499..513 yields 1.01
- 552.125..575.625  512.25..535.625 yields 1.26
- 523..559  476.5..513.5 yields 0.89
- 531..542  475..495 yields 0.85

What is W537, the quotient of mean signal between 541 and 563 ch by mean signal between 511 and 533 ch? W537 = 1.3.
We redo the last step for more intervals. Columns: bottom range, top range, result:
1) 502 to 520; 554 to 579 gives 1.15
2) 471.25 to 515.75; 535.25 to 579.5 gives 0.95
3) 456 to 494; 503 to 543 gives 0.78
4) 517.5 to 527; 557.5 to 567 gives 1.38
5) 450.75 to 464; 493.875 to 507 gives 0.95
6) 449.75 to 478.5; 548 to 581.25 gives 0.92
